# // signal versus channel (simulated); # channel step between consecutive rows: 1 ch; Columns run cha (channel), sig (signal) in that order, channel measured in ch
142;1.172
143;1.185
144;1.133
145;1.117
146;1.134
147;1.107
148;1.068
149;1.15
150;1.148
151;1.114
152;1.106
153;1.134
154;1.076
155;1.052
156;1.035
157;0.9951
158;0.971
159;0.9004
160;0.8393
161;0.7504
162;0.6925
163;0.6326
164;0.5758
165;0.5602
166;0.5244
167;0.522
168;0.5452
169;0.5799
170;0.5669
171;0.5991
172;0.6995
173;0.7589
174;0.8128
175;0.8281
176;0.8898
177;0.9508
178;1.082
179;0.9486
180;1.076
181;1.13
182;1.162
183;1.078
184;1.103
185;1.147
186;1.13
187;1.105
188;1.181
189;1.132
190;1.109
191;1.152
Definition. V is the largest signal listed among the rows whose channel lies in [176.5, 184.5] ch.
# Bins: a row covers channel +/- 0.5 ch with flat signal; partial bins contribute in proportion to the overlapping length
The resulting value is 1.162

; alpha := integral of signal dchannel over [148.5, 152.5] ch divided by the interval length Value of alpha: 1.13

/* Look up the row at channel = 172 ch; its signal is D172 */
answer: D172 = 0.6995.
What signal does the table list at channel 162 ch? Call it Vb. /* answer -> 0.6925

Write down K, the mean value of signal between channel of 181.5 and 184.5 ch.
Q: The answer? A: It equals 1.11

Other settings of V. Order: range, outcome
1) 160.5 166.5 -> 0.7504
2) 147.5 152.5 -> 1.15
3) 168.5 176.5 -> 0.8898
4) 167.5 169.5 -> 0.5799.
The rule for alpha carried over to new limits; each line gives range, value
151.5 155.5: 1.09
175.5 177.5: 0.92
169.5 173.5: 0.656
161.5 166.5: 0.597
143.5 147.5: 1.12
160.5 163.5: 0.692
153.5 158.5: 1.03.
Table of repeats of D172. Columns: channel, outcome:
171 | 0.5991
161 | 0.7504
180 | 1.076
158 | 0.971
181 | 1.13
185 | 1.147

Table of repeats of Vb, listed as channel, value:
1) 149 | 1.15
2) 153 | 1.134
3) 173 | 0.7589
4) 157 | 0.9951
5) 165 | 0.5602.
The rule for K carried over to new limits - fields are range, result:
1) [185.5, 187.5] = 1.12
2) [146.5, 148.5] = 1.09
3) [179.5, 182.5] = 1.12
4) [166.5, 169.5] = 0.549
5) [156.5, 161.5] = 0.891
